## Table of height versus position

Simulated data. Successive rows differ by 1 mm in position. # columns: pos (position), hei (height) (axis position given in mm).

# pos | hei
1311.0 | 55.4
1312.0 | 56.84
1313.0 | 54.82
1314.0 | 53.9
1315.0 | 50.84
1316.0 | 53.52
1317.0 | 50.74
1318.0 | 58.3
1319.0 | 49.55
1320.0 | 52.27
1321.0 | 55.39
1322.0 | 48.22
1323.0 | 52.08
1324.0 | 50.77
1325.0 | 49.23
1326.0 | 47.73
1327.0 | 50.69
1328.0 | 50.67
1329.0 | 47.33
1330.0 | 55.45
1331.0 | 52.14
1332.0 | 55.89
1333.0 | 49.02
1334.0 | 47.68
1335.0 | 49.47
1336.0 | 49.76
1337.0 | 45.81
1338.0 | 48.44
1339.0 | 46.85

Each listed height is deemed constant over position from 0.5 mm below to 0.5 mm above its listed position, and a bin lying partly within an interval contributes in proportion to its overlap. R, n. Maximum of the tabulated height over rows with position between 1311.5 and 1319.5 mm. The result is 58.3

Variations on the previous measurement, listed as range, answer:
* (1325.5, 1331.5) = 55.45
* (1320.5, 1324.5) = 55.39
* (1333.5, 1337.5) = 49.76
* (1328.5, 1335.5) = 55.89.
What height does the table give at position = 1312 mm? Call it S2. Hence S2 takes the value 56.84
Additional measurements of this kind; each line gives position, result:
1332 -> 55.89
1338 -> 48.44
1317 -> 50.74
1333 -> 49.02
